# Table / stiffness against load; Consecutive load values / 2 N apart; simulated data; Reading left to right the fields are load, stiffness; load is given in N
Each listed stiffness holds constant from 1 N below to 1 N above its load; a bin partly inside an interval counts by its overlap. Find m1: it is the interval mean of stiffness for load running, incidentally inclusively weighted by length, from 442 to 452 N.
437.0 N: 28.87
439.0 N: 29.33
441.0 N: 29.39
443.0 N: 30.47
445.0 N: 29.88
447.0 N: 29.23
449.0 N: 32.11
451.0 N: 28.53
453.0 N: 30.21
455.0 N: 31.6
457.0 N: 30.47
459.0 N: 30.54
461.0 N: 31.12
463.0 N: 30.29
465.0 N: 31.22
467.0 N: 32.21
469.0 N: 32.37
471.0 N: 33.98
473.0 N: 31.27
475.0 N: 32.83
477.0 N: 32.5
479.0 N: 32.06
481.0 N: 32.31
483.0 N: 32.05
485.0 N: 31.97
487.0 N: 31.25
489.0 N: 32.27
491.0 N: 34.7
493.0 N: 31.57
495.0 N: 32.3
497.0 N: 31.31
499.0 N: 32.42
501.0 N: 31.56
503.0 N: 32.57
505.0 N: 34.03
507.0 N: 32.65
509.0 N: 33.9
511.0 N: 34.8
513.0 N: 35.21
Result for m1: 30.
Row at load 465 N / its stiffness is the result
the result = 31.22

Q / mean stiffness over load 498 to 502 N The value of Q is 32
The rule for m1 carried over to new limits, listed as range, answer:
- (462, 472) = 32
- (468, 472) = 33.2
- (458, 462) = 30.8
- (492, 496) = 31.9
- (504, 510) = 33.5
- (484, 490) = 31.8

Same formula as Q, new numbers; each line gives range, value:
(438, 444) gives 29.7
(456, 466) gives 30.7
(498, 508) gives 32.6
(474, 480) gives 32.5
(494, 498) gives 31.8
